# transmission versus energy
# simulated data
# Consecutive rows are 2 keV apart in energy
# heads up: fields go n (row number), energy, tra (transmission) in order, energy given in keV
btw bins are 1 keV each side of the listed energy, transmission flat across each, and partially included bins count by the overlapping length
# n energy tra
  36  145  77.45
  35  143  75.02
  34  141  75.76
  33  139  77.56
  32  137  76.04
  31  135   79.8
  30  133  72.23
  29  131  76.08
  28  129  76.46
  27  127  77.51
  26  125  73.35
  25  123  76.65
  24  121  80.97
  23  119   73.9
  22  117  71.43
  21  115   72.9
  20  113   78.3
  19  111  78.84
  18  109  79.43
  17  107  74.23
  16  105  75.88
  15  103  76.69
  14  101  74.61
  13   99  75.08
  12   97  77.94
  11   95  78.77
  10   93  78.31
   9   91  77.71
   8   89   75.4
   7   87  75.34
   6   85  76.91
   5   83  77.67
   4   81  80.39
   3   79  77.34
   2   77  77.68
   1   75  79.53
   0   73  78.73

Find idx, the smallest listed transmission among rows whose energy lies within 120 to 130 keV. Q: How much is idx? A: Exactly 73.35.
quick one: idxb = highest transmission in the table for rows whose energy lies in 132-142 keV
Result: 79.8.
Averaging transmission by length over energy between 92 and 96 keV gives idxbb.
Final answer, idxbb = 78.5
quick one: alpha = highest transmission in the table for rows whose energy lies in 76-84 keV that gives 80.39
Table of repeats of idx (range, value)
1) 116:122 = 71.43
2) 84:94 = 75.34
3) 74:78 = 77.68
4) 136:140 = 76.04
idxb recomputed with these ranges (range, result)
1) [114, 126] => 80.97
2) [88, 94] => 78.31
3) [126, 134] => 77.51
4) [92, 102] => 78.77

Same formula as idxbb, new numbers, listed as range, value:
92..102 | 76.9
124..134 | 75.1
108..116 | 77.4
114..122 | 74.8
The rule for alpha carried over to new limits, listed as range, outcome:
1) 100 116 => 79.43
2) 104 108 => 75.88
